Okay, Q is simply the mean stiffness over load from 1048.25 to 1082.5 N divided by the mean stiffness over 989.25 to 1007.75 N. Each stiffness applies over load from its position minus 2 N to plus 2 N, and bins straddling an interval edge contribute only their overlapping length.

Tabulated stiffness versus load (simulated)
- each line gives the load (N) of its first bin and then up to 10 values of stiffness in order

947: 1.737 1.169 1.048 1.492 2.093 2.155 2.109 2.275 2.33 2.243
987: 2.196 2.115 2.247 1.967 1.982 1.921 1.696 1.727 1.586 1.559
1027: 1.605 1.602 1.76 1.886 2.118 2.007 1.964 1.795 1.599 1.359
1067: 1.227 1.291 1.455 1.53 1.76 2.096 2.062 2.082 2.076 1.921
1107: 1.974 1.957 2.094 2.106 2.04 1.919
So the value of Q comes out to 0.8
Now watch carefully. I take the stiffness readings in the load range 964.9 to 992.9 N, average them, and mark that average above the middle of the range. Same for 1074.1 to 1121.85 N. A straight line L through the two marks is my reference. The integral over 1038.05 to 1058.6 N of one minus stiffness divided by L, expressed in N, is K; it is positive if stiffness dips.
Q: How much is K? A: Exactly 1.2 N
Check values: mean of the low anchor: 2.2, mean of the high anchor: 1.94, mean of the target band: 1.93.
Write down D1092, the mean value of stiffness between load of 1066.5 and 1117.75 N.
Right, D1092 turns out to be 1.83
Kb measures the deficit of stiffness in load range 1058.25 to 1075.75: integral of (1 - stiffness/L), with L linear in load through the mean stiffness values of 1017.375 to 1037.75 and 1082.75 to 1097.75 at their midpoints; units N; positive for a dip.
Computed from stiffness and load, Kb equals 4.80 N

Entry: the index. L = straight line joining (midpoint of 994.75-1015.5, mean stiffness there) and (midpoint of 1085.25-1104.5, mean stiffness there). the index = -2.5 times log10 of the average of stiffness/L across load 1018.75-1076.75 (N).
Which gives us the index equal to 0.190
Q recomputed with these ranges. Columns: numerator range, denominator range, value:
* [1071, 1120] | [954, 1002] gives 0.93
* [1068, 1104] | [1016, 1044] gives 1.04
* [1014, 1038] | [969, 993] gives 0.74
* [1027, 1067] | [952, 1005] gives 0.87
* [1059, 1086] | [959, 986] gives 0.69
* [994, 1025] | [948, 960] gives 1.45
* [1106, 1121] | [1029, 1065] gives 1.14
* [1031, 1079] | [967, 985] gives 0.75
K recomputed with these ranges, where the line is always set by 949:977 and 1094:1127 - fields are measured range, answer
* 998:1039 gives 2.59 N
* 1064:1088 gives 5.32 N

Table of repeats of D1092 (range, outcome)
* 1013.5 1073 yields 1.67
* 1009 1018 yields 1.7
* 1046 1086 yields 1.6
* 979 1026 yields 1.94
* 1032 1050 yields 1.92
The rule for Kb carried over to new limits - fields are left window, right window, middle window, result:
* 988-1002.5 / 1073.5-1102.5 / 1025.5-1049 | 1.9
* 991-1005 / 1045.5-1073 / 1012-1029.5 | 2.5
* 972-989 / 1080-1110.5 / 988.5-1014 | 2.6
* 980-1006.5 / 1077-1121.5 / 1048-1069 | 4.4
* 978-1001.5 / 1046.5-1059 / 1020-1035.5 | 2.9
